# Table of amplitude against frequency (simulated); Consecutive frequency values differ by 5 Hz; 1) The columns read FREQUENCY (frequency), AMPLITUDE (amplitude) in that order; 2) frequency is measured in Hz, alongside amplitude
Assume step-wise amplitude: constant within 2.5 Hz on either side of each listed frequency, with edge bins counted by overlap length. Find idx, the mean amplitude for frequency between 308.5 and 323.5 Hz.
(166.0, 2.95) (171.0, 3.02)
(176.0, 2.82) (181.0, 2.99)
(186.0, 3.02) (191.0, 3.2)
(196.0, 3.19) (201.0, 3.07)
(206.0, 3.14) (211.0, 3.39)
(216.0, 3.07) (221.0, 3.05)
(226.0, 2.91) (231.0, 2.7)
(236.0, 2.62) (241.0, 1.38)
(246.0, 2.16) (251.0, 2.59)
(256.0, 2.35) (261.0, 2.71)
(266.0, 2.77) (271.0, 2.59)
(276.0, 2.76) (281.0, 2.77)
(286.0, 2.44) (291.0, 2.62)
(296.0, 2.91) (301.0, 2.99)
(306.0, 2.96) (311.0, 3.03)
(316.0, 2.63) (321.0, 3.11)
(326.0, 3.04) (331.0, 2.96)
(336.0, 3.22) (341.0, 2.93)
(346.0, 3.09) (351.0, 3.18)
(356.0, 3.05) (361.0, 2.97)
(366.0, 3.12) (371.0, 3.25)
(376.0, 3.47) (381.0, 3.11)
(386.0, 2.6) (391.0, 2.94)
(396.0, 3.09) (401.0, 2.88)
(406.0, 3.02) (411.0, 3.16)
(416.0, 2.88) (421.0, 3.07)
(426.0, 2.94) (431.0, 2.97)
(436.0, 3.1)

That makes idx 2.92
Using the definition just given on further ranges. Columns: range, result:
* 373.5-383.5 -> 3.29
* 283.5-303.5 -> 2.74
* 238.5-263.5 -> 2.24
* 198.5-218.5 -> 3.17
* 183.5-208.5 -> 3.12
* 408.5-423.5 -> 3.04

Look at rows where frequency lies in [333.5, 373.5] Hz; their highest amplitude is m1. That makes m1 3.25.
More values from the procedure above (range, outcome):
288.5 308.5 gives 2.99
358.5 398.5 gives 3.47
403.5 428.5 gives 3.16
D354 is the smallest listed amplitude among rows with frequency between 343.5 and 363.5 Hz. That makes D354 2.97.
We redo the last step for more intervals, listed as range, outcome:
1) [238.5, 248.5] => 1.38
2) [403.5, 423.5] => 2.88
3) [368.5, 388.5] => 2.6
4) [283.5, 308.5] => 2.44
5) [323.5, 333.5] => 2.96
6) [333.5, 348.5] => 2.93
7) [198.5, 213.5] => 3.07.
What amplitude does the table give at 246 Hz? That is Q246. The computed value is 2.16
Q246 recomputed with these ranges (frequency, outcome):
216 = 3.07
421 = 3.07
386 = 2.6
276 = 2.76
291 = 2.62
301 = 2.99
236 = 2.62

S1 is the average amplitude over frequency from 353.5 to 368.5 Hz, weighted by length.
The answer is 3.05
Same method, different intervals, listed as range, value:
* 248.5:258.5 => 2.47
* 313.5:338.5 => 2.99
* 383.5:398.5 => 2.88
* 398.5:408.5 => 2.95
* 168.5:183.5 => 2.94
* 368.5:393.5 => 3.07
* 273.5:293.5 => 2.65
